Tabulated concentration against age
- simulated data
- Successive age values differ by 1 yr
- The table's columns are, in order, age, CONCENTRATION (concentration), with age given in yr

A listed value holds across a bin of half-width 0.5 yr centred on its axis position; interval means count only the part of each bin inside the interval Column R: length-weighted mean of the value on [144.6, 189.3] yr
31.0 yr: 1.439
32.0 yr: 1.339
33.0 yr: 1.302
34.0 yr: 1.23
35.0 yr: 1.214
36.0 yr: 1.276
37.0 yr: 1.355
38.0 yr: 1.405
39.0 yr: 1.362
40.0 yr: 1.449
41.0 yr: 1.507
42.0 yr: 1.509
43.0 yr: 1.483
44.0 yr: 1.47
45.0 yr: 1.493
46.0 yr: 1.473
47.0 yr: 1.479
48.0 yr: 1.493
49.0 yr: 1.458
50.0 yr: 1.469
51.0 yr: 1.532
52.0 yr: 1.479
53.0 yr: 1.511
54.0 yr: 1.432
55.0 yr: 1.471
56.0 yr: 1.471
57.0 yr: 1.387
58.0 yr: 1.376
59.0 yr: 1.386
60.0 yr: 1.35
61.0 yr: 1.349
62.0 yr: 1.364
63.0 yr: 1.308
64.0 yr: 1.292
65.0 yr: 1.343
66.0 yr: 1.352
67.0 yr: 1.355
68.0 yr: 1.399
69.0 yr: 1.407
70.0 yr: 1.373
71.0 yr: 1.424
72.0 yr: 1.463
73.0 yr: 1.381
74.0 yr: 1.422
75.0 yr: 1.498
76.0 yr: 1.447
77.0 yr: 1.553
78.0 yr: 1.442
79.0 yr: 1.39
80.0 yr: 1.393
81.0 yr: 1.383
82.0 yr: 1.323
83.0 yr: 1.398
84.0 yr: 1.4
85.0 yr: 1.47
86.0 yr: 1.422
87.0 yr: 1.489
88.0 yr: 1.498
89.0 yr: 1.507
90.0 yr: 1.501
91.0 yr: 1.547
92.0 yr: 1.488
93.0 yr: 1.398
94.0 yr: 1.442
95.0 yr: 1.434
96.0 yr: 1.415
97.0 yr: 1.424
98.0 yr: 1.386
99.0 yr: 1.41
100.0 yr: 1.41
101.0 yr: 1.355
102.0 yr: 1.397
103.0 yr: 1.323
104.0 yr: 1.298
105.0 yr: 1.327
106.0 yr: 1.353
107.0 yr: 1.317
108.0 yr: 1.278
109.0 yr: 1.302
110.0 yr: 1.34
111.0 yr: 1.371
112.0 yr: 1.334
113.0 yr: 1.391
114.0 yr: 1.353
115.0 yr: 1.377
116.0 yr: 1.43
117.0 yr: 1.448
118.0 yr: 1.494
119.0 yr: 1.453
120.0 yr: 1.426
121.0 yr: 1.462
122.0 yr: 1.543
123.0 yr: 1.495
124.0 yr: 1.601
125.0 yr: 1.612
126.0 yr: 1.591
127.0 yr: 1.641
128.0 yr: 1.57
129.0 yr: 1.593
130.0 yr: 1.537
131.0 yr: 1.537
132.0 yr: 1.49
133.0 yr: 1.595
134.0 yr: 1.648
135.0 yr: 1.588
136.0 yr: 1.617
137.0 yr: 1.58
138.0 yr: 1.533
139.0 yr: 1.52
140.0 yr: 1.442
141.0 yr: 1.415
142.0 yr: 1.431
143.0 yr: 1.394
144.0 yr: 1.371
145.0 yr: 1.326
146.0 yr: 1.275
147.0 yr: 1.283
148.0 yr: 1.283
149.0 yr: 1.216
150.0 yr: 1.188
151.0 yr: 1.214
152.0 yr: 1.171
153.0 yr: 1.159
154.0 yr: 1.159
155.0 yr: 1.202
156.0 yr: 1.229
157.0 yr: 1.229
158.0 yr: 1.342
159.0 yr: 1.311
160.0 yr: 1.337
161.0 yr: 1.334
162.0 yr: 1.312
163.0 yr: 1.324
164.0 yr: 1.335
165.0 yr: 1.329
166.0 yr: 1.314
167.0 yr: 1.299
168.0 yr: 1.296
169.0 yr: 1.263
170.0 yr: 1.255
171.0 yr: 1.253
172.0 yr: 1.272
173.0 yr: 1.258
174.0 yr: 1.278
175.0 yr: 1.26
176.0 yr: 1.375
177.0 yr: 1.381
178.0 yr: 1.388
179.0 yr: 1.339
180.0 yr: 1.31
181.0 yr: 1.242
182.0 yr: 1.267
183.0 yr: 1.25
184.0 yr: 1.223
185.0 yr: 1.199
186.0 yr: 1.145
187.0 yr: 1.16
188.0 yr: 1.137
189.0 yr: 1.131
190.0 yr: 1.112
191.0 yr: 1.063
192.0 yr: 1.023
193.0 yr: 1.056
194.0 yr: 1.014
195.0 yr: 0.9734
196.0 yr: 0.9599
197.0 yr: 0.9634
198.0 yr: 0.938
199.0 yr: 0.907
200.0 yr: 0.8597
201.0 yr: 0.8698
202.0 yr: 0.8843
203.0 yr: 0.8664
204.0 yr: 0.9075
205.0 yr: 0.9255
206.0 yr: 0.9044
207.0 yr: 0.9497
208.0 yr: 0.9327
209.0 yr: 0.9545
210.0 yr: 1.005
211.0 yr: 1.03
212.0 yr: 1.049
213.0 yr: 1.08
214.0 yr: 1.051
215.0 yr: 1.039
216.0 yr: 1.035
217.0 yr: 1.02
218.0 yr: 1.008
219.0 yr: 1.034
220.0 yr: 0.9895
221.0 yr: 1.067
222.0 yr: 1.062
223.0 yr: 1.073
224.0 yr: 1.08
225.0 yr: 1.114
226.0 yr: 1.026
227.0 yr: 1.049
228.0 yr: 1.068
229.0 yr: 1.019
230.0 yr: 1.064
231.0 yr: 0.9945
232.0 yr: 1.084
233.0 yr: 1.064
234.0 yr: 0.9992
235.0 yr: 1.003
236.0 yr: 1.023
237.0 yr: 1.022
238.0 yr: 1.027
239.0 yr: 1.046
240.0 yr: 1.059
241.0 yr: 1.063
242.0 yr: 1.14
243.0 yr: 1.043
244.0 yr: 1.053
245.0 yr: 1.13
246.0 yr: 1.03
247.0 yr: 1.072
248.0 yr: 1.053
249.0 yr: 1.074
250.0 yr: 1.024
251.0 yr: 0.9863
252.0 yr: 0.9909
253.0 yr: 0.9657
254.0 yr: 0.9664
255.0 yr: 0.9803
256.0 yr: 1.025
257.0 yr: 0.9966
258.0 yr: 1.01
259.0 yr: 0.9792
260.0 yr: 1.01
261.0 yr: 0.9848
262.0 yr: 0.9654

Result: 1.26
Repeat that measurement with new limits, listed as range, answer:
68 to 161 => 1.41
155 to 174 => 1.29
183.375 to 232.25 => 1.02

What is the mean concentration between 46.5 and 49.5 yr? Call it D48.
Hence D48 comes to 1.48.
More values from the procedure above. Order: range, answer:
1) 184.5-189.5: 1.15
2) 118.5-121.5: 1.45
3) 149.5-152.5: 1.19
